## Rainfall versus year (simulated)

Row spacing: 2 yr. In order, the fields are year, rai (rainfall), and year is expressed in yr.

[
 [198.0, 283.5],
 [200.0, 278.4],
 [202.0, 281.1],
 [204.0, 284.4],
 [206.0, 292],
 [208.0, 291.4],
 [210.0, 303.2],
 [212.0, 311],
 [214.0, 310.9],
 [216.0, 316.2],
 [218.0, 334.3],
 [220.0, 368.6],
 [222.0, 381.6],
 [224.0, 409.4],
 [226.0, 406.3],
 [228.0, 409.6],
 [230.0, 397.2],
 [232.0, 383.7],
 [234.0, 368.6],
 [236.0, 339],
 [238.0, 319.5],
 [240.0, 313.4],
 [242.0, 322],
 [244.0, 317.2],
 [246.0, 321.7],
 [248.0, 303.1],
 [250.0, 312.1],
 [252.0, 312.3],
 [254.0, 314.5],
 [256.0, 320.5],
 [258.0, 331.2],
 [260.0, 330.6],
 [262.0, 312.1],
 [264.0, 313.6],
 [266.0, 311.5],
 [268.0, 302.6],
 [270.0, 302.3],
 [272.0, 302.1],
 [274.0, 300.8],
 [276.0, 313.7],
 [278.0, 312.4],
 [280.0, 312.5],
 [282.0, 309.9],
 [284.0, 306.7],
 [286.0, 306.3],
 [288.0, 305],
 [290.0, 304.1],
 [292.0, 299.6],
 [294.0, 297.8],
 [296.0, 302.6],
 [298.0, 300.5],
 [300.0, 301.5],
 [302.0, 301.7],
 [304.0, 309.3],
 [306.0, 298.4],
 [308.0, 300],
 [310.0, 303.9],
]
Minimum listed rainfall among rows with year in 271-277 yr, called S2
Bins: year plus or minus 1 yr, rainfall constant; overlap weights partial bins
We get 300.8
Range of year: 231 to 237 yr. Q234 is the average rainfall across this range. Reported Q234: 364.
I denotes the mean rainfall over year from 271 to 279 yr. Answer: 307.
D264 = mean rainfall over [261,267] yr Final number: 312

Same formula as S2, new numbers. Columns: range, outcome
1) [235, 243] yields 313.4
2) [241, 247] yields 317.2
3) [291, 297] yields 297.8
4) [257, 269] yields 302.6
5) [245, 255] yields 303.1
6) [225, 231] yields 397.2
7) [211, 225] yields 310.9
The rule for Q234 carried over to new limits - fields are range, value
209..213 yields 307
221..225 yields 396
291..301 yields 300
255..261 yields 327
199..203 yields 280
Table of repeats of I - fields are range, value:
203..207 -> 288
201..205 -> 283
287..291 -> 305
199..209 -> 285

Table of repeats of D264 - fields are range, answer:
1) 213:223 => 342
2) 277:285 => 310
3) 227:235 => 390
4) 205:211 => 296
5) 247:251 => 308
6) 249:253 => 312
